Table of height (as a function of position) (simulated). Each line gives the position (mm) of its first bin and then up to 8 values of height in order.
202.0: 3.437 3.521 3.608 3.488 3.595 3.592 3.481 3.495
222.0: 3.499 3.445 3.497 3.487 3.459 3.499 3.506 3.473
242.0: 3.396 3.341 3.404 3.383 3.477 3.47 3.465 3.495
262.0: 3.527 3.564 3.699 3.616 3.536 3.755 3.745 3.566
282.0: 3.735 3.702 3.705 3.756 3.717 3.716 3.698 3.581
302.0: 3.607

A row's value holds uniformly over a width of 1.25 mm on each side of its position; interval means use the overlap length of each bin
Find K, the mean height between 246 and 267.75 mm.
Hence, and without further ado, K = 3.49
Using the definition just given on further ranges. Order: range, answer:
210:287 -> 3.53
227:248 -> 3.45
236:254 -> 3.43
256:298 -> 3.65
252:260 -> 3.47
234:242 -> 3.48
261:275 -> 3.61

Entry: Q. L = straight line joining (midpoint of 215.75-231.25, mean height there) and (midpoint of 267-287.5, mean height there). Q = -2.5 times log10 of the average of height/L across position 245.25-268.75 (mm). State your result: 0.03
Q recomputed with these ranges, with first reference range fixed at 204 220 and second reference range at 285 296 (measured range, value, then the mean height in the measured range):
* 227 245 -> 0.04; 3.46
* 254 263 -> 0.05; 3.49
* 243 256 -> 0.07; 3.42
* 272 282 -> 0.00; 3.68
